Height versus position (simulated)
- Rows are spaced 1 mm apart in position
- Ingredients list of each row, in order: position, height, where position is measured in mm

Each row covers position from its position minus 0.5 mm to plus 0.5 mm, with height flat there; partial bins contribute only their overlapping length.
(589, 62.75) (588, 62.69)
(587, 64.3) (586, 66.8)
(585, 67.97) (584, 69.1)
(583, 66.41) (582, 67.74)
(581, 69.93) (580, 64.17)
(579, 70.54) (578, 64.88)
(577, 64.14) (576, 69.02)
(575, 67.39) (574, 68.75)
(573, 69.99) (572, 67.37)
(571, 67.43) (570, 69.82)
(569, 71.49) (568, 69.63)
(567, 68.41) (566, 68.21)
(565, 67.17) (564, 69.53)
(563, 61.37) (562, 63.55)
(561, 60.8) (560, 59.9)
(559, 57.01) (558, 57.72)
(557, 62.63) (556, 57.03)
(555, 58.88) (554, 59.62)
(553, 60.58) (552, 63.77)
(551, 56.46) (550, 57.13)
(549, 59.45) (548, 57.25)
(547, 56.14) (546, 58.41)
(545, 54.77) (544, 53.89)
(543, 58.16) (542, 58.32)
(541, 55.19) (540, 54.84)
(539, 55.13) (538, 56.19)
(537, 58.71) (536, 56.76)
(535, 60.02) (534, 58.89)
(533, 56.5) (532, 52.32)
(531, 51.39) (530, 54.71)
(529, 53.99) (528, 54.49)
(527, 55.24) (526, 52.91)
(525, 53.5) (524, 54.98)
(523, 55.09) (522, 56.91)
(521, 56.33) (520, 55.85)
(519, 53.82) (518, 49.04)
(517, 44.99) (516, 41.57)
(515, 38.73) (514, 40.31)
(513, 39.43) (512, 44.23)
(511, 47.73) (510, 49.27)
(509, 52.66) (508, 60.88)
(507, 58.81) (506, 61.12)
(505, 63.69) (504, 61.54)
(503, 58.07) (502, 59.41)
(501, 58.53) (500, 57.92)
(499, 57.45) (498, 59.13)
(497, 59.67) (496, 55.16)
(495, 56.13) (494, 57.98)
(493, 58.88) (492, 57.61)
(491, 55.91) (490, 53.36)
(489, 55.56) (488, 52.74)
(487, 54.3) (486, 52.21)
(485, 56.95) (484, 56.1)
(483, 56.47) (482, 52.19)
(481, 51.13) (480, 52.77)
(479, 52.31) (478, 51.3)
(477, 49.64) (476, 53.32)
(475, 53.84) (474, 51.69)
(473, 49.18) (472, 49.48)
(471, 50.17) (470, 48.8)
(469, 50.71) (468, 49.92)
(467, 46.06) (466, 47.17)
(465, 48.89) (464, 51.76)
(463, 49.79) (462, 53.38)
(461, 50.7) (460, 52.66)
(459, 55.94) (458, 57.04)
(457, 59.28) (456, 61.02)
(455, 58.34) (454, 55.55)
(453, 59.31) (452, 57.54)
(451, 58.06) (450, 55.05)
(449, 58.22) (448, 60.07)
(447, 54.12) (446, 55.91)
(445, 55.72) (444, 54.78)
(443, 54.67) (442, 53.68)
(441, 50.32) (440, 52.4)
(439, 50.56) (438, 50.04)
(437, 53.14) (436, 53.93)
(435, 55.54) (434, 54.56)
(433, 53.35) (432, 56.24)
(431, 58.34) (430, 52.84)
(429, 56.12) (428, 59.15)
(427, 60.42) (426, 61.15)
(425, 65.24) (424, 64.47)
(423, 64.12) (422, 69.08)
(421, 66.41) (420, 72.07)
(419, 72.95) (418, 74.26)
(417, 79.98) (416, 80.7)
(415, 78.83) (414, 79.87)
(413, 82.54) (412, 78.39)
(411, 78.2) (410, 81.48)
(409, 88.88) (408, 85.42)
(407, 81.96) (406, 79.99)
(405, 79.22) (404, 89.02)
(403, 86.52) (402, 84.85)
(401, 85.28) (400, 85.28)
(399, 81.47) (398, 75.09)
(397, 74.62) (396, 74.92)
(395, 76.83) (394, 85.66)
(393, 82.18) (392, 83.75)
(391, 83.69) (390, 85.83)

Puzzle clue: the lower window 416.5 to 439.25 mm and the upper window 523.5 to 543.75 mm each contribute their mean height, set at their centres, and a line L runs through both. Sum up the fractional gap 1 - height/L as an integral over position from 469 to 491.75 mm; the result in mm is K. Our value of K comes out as 2.2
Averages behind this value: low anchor 61.2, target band 52.7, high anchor 55.6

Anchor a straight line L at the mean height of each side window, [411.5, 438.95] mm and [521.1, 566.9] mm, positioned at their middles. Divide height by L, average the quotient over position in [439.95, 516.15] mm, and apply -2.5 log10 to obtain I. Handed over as 0.147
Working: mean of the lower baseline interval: 64.7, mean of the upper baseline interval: 58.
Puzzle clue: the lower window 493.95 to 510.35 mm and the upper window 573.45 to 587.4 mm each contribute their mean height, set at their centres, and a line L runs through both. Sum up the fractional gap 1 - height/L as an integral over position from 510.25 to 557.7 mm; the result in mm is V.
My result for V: 5.9 mm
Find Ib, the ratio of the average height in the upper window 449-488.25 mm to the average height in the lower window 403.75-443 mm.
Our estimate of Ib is 0.79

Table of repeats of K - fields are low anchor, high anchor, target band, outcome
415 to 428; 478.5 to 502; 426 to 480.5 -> 7.9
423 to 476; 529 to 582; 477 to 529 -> 3.6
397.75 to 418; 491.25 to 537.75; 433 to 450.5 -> 4.5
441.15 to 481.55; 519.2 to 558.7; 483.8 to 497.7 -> -0.3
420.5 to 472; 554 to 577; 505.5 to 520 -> 2.8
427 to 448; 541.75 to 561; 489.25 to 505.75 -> -0.5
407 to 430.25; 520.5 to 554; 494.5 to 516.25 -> 2.5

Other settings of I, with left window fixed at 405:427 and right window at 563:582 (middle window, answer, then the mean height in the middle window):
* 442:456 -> 0.28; 56.8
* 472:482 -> 0.37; 51.6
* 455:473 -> 0.37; 52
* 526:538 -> 0.25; 55.6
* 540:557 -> 0.19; 57.9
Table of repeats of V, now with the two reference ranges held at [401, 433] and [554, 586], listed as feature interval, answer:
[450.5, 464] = 2.9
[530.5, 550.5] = 3.2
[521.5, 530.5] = 1.7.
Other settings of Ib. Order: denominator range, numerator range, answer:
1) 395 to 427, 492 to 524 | 0.70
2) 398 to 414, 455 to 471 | 0.63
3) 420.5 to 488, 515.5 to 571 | 1.06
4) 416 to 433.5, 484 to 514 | 0.86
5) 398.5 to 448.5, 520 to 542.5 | 0.82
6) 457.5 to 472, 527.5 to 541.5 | 1.09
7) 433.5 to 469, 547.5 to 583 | 1.19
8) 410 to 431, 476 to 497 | 0.78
